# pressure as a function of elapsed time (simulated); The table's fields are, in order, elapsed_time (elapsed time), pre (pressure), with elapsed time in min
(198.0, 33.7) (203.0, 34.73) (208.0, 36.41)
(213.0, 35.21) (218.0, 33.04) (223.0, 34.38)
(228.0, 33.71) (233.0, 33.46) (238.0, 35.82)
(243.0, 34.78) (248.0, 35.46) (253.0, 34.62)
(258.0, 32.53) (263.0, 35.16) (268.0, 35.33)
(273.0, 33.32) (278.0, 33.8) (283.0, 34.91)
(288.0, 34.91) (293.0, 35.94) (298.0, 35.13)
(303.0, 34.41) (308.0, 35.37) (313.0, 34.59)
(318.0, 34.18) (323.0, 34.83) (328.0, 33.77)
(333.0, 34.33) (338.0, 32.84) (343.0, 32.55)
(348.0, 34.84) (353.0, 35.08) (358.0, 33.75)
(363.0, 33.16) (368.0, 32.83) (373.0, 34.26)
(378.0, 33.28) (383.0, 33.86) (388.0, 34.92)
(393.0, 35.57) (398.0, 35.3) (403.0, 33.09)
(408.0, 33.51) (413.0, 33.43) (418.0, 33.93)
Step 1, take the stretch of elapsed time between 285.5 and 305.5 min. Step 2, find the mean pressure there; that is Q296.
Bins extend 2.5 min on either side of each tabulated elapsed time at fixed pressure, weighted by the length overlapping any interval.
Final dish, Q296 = 35.1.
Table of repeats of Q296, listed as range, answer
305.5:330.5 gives 34.5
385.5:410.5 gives 34.5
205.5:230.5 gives 34.5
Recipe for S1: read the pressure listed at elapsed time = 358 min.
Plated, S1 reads 33.75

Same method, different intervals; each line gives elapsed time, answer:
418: 33.93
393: 35.57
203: 34.73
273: 33.32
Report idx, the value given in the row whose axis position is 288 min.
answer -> 34.91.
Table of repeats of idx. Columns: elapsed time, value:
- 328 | 33.77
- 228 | 33.71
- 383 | 33.86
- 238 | 35.82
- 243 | 34.78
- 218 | 33.04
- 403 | 33.09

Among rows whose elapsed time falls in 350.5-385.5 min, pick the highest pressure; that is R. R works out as 35.08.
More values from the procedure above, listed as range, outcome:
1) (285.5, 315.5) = 35.94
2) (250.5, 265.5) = 35.16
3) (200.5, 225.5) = 36.41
